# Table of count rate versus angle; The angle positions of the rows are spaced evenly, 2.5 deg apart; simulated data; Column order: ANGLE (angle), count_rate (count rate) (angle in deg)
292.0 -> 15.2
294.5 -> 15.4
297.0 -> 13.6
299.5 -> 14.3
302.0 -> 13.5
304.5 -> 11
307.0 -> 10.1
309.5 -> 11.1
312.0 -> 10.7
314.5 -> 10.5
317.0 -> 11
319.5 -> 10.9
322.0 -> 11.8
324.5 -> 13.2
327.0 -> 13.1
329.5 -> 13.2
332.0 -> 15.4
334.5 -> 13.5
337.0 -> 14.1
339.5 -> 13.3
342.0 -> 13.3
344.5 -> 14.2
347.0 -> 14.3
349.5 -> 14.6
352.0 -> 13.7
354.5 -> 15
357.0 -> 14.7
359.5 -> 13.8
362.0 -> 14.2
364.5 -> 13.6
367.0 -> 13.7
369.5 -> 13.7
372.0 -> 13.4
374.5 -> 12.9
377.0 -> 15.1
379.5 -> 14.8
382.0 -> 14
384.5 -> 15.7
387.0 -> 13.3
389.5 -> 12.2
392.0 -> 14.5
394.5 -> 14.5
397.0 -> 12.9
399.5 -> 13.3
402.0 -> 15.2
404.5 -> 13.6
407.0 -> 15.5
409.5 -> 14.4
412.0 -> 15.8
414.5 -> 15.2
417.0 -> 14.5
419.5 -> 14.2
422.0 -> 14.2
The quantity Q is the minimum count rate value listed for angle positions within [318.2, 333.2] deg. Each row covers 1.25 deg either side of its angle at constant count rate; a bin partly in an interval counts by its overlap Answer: 10.9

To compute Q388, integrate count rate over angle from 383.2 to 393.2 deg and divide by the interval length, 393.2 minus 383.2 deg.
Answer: 13.9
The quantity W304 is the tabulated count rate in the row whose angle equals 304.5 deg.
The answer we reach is 11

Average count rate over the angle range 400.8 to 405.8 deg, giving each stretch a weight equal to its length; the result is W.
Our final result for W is 14.4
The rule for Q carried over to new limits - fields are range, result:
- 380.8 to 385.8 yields 14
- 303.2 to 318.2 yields 10.1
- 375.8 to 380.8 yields 14.8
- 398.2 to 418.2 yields 13.3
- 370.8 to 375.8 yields 12.9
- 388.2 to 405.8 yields 12.2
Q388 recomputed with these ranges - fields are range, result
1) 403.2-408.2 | 14.5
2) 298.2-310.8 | 12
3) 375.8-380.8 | 14.9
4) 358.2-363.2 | 14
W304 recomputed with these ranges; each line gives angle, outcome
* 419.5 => 14.2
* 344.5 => 14.2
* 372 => 13.4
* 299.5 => 14.3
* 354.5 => 15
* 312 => 10.7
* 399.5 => 13.3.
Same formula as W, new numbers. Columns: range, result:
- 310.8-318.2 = 10.7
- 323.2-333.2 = 13.7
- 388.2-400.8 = 13.5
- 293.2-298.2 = 14.5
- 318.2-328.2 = 12.2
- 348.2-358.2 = 14.5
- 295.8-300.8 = 13.9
